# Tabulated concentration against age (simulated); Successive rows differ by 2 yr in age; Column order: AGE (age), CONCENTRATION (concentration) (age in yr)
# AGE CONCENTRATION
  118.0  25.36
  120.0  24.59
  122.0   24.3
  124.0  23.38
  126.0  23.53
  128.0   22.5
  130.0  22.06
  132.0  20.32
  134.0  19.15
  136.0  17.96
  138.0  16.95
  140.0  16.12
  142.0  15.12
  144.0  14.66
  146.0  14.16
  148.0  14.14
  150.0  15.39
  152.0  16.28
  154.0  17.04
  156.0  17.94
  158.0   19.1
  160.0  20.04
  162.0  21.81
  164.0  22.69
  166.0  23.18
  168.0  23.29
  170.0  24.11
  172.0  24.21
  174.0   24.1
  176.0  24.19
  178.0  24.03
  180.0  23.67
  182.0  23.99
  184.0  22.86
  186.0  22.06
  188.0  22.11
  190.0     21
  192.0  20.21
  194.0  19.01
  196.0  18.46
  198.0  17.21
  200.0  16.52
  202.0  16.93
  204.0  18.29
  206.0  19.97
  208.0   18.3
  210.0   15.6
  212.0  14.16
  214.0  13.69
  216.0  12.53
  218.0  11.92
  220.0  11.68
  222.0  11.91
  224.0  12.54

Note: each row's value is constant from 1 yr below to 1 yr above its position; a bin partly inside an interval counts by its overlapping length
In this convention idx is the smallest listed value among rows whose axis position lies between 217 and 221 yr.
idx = 11.68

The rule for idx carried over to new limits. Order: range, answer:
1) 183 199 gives 17.21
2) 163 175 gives 22.69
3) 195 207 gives 16.52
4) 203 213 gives 14.16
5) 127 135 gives 19.15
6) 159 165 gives 20.04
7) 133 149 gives 14.14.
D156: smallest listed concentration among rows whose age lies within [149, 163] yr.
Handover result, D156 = 15.39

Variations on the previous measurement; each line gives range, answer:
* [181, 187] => 22.06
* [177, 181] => 23.67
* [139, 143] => 15.12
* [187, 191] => 21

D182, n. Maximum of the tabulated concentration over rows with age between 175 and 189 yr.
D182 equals 24.19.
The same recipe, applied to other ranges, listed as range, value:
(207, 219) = 18.3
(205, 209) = 19.97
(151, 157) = 17.94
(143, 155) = 17.04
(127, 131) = 22.5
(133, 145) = 19.15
